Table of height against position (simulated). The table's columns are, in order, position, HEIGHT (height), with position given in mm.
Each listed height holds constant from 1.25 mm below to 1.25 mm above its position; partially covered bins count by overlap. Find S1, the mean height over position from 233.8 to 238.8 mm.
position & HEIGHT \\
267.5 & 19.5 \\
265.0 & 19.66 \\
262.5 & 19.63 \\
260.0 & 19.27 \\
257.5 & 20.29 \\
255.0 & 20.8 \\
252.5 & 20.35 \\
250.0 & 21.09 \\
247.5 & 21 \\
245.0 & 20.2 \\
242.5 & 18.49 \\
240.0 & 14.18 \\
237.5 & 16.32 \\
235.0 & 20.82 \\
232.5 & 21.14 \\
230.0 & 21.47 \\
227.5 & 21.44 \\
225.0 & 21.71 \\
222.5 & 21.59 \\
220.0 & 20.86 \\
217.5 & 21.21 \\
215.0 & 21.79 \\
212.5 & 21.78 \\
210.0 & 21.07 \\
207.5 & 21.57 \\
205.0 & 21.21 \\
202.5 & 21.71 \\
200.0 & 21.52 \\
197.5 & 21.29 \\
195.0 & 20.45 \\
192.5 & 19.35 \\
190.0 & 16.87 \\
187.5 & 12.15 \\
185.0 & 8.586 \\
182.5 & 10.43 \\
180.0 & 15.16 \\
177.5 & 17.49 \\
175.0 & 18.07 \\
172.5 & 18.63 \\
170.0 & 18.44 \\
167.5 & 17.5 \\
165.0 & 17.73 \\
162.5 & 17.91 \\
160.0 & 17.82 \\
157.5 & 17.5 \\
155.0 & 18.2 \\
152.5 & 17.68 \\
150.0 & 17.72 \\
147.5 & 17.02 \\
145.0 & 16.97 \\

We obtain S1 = 18.5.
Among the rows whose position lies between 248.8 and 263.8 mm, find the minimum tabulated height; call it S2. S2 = 19.27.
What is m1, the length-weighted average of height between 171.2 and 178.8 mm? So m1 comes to 18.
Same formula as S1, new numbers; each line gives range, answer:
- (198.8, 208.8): 21.5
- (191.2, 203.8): 20.8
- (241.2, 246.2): 19.3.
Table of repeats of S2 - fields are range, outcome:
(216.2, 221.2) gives 20.86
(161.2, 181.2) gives 15.16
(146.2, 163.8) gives 17.02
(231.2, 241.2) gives 14.18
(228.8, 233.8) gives 21.14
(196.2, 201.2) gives 21.29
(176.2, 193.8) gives 8.586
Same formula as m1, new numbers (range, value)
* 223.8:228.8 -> 21.6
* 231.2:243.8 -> 18.2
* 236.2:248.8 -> 18.1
